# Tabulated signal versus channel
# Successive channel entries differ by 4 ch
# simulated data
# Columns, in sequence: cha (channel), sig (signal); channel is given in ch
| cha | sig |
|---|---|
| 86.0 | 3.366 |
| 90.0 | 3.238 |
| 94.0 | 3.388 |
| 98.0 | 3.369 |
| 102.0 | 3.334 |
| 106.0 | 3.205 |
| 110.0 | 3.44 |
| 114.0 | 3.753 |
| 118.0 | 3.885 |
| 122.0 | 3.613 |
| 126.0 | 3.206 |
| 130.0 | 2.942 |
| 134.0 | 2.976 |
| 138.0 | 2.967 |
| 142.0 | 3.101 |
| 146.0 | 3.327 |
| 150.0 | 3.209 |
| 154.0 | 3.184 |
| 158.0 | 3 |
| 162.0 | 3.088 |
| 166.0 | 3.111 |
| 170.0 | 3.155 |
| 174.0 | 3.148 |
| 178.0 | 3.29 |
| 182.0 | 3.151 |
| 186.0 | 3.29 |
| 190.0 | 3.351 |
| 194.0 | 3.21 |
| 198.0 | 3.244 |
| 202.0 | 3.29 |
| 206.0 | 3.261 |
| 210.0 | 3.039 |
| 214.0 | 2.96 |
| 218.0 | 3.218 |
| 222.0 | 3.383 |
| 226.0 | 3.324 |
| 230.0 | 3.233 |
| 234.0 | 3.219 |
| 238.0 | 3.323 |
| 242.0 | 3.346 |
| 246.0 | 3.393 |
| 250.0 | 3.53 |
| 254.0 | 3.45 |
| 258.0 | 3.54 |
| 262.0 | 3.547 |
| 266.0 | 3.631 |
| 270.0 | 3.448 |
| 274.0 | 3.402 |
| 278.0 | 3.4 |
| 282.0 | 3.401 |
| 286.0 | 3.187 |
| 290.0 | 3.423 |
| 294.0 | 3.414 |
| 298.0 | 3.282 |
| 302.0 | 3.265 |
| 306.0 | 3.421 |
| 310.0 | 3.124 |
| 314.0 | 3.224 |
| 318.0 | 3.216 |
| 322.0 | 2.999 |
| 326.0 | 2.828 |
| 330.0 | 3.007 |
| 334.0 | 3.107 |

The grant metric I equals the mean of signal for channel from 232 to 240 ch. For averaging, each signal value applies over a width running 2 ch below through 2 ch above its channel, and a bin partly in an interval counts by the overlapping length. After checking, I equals 3.27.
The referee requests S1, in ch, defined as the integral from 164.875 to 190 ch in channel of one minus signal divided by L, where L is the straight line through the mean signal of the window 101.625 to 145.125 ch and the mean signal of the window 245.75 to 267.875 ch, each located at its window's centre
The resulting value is 1.4 ch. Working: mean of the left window 3.31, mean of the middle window 3.21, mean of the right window 3.52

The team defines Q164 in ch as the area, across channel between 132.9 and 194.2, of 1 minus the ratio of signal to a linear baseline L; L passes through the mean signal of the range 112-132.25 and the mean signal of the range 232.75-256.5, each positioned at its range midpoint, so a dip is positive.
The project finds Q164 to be 5.0 ch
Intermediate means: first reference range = 3.47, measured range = 3.16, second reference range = 3.39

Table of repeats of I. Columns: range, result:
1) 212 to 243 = 3.25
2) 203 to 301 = 3.35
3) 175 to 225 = 3.22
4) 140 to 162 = 3.16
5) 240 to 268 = 3.49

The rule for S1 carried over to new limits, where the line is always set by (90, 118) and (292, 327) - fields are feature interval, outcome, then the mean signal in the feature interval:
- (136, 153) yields 1.2 ch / 3.15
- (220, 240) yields 0.0 ch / 3.3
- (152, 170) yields 1.4 ch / 3.1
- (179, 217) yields 1.5 ch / 3.2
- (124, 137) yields 1.4 ch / 3.04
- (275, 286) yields -0.4 ch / 3.36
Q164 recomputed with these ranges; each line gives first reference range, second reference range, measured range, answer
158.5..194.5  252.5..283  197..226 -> 0.8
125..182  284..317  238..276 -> -2.7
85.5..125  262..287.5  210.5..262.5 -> 1.6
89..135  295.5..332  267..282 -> -1.1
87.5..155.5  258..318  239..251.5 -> -0.2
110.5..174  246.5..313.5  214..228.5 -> 0.3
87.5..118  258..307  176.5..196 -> 0.9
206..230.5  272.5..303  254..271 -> -1.3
